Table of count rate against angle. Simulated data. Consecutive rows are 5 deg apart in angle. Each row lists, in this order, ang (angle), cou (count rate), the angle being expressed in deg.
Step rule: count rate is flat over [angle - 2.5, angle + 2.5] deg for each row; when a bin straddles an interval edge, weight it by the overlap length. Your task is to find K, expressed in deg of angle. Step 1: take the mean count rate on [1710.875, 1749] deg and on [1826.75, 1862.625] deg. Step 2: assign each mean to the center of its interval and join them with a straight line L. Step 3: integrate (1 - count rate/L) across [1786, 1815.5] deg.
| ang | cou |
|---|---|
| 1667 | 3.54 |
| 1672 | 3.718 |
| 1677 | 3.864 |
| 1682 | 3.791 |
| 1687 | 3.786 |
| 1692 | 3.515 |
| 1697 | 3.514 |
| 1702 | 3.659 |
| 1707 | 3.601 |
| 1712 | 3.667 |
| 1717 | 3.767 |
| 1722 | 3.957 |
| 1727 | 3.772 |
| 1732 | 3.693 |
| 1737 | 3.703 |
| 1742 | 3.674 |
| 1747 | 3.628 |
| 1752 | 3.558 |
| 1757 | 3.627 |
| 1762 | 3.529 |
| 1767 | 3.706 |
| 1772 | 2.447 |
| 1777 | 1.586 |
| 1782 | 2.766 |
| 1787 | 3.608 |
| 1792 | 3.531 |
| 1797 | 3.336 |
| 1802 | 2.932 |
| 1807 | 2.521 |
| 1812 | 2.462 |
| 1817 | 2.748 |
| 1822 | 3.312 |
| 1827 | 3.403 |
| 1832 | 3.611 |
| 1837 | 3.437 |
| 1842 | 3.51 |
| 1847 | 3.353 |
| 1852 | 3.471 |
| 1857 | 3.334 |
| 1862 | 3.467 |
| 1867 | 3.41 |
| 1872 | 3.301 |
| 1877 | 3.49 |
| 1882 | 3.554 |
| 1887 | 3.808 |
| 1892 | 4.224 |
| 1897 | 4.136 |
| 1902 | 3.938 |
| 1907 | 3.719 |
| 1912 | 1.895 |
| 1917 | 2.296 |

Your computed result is 4.4 deg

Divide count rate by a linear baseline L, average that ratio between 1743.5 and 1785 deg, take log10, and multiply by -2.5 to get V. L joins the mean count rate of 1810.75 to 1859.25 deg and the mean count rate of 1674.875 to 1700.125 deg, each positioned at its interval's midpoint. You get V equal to 0.12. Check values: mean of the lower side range 3.69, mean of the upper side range 3.28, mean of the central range 3.13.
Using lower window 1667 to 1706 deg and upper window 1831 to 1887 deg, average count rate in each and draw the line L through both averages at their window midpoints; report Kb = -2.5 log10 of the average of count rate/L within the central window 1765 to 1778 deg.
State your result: 0.32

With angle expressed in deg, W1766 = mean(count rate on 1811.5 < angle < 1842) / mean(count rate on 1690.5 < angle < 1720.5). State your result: 0.9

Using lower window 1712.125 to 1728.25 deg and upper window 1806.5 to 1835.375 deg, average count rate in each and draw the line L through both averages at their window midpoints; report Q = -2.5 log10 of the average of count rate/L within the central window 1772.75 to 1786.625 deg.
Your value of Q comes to 0.35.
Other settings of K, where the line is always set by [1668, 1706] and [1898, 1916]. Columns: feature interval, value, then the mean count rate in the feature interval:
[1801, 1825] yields 4.24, 2.8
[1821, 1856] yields -1.05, 3.44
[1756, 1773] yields 0.64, 3.38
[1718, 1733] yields -0.91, 3.81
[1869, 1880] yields -0.48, 3.4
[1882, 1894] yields -2.52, 3.91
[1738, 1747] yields -0.27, 3.67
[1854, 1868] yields -0.48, 3.41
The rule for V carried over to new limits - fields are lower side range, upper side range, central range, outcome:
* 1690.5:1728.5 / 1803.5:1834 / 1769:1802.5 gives 0.106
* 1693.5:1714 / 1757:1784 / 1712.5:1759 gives -0.141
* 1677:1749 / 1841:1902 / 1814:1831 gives 0.147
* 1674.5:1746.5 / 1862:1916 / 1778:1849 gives 0.144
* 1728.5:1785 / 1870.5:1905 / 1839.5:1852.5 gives 0.058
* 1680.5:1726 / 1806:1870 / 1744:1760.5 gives -0.021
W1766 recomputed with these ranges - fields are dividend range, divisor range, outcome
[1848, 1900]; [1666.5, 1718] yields 0.98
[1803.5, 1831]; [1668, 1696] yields 0.79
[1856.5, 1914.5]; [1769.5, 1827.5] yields 1.23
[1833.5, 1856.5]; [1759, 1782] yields 1.22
